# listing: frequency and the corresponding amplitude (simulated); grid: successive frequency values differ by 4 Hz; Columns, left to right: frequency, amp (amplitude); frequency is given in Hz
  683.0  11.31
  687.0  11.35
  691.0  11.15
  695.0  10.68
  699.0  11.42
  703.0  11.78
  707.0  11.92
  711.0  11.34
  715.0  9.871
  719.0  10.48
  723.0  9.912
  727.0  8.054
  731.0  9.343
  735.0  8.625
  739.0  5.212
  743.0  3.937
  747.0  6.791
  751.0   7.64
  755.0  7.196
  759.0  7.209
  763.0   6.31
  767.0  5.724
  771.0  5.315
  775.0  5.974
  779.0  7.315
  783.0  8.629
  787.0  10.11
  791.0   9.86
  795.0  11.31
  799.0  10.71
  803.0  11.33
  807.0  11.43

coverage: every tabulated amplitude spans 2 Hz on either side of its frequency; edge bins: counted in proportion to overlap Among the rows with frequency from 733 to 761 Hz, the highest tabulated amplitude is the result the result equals 8.625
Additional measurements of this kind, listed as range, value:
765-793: 10.11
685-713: 11.92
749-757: 7.64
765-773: 5.724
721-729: 9.912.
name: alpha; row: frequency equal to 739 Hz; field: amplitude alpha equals 5.212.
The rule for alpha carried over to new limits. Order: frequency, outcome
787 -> 10.11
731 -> 9.343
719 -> 10.48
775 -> 5.974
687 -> 11.35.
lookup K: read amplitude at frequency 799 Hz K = 10.71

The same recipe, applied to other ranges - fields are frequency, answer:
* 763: 6.31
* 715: 9.871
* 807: 11.43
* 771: 5.315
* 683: 11.31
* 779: 7.315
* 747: 6.791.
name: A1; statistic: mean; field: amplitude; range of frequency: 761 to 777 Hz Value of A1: 5.83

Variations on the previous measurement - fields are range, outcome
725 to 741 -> 7.81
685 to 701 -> 11.2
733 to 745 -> 5.92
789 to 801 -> 10.6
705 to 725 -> 10.7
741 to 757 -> 6.39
